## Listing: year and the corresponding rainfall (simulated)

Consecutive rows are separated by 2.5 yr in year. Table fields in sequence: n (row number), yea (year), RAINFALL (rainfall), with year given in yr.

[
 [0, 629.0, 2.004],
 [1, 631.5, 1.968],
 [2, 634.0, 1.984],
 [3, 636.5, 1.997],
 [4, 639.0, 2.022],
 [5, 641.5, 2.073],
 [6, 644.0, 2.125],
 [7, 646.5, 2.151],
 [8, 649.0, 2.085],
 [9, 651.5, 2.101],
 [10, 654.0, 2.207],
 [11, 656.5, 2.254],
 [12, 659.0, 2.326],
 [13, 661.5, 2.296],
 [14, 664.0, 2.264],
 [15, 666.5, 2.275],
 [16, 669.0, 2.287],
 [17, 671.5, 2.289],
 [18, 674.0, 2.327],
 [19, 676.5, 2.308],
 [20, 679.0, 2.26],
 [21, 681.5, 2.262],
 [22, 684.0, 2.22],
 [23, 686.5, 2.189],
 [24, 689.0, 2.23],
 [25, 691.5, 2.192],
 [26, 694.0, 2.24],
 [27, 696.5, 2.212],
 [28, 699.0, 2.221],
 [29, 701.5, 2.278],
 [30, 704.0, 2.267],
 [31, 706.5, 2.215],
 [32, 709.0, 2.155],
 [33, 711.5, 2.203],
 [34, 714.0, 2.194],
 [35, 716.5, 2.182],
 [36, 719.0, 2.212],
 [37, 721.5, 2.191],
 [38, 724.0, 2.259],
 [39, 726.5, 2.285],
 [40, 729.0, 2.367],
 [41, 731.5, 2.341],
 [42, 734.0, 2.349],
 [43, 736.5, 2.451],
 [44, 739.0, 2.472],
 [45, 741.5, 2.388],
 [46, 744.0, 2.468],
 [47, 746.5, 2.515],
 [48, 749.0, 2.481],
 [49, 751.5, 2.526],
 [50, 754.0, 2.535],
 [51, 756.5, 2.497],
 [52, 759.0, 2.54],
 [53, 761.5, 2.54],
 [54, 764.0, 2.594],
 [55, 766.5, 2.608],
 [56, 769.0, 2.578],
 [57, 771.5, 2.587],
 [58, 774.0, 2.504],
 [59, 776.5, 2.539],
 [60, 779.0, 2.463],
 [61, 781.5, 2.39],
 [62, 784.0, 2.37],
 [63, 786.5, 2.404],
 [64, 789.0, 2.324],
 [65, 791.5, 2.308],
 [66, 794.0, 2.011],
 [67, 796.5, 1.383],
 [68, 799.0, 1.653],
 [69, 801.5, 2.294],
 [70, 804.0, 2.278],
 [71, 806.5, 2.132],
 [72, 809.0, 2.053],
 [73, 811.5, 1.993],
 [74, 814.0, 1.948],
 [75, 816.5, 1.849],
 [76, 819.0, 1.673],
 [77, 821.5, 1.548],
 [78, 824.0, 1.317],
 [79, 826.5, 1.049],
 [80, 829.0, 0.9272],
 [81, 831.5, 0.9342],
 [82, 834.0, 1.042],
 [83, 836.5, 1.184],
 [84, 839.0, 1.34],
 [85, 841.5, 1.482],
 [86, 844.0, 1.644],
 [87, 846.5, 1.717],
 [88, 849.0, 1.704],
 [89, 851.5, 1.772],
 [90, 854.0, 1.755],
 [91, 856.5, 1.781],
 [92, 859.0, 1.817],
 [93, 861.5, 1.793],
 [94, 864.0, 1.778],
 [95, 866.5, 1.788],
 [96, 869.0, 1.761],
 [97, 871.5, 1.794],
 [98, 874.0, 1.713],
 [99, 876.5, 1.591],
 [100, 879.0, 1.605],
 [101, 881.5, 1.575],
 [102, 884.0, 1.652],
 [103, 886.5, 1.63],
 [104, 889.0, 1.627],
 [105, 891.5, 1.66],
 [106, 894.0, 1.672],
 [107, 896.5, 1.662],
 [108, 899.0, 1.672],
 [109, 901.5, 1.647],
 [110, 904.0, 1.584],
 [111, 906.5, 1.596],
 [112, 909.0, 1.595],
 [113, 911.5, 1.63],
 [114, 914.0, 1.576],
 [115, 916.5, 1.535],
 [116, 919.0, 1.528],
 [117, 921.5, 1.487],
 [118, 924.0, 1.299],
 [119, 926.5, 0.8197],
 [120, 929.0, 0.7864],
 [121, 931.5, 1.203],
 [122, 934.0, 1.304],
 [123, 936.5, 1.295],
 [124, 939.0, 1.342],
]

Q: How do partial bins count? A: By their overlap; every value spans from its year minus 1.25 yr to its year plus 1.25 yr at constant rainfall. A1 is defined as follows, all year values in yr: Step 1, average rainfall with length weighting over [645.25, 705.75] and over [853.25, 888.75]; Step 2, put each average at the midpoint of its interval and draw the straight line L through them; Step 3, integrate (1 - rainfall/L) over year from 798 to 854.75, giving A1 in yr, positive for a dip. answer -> 6.7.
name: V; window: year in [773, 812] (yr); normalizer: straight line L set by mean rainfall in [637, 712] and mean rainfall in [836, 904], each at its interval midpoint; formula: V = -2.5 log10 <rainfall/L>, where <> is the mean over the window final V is -0.17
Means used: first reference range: 2.22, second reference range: 1.66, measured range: 2.2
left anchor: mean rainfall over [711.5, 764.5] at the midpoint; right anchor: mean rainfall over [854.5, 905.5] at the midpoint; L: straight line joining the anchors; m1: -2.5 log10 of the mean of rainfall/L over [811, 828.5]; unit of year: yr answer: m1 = 0.25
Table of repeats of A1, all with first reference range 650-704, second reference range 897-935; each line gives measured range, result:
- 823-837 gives 5.33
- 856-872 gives -1.84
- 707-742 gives -3.40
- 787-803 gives -1.54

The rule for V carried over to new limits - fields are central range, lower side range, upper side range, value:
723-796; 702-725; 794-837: -0.24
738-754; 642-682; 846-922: -0.22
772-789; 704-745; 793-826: -0.22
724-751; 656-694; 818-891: -0.19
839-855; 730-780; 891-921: 0.18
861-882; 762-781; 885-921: 0.08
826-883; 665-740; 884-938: 0.08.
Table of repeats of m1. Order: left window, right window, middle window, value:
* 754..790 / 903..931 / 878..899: -0.02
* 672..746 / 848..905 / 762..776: -0.24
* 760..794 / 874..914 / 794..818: 0.15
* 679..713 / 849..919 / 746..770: -0.24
